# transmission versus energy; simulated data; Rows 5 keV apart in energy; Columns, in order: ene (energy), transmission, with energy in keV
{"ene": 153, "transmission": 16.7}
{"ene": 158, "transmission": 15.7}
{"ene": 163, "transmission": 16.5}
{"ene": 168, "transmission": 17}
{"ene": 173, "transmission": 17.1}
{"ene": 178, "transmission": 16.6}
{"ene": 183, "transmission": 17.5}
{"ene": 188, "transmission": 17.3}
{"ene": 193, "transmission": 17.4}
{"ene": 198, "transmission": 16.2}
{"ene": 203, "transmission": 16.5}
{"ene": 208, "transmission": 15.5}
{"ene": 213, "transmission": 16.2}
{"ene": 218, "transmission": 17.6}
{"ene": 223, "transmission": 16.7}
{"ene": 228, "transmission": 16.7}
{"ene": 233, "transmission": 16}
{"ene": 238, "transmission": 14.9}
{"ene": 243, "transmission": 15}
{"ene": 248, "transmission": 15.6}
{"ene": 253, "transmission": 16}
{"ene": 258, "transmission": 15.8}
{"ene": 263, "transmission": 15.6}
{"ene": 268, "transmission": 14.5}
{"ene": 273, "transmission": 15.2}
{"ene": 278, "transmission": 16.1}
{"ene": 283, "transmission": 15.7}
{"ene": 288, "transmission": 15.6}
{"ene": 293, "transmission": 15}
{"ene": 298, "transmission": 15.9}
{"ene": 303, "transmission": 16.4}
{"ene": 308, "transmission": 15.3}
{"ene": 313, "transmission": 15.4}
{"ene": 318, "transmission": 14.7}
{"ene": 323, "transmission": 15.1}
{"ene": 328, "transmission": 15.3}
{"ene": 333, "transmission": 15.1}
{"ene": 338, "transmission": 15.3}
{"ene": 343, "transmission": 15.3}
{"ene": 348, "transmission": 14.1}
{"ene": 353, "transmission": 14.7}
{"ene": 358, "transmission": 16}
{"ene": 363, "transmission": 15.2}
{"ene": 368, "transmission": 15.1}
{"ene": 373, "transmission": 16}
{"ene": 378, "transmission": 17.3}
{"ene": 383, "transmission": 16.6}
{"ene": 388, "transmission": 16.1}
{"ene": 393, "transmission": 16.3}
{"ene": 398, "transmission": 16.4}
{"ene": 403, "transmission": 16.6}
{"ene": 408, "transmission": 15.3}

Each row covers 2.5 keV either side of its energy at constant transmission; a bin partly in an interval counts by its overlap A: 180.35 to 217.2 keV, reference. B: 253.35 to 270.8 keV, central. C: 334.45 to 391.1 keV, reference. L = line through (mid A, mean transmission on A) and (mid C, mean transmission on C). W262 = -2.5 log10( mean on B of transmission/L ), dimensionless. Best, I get 0.06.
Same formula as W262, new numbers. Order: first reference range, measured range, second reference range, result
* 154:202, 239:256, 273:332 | 0.04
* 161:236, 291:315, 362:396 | 0.05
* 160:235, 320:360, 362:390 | 0.08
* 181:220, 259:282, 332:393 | 0.06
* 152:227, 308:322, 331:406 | 0.06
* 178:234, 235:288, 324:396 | 0.06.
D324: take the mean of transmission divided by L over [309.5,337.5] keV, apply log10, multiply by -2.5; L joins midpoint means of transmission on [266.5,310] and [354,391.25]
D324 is 0.042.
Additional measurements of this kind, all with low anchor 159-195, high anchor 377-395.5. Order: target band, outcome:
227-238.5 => 0.062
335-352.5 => 0.119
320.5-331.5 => 0.100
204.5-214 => 0.070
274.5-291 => 0.068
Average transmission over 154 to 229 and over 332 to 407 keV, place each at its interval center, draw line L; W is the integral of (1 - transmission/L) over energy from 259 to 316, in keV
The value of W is 2.3 keV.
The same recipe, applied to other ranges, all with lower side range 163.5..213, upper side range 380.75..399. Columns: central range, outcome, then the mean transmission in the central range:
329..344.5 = 1.14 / 15.2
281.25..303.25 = 1.18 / 15.7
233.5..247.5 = 1.22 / 15.2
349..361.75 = 0.95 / 15.2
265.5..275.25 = 1.02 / 14.8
